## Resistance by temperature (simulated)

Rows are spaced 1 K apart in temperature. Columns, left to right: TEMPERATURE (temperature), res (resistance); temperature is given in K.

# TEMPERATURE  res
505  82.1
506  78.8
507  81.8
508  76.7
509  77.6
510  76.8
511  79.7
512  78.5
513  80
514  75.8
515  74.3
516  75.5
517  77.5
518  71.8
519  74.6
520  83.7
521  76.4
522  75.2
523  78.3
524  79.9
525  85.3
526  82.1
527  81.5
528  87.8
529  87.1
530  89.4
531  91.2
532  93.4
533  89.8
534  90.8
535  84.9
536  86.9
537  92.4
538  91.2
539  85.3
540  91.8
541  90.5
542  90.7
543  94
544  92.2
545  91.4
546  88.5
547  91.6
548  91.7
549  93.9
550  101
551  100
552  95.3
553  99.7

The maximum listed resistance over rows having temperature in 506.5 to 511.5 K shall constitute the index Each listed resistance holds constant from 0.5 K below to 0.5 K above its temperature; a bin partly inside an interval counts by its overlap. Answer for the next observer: 81.8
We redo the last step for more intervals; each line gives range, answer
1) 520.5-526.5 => 85.3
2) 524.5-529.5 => 87.8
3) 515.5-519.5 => 77.5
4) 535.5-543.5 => 94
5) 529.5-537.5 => 93.4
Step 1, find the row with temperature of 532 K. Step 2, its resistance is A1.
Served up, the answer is 93.4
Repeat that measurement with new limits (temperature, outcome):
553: 99.7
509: 77.6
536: 86.9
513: 80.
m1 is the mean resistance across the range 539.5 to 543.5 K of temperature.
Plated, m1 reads 91.8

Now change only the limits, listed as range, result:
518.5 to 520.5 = 79.2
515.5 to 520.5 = 76.6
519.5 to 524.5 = 78.7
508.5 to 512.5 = 78.1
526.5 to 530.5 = 86.5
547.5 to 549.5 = 92.8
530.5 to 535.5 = 90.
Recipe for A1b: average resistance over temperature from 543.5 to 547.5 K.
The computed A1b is 90.9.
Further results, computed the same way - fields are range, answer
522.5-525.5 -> 81.2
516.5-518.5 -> 74.7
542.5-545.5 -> 92.5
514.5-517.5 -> 75.8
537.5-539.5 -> 88.2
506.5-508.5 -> 79.2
